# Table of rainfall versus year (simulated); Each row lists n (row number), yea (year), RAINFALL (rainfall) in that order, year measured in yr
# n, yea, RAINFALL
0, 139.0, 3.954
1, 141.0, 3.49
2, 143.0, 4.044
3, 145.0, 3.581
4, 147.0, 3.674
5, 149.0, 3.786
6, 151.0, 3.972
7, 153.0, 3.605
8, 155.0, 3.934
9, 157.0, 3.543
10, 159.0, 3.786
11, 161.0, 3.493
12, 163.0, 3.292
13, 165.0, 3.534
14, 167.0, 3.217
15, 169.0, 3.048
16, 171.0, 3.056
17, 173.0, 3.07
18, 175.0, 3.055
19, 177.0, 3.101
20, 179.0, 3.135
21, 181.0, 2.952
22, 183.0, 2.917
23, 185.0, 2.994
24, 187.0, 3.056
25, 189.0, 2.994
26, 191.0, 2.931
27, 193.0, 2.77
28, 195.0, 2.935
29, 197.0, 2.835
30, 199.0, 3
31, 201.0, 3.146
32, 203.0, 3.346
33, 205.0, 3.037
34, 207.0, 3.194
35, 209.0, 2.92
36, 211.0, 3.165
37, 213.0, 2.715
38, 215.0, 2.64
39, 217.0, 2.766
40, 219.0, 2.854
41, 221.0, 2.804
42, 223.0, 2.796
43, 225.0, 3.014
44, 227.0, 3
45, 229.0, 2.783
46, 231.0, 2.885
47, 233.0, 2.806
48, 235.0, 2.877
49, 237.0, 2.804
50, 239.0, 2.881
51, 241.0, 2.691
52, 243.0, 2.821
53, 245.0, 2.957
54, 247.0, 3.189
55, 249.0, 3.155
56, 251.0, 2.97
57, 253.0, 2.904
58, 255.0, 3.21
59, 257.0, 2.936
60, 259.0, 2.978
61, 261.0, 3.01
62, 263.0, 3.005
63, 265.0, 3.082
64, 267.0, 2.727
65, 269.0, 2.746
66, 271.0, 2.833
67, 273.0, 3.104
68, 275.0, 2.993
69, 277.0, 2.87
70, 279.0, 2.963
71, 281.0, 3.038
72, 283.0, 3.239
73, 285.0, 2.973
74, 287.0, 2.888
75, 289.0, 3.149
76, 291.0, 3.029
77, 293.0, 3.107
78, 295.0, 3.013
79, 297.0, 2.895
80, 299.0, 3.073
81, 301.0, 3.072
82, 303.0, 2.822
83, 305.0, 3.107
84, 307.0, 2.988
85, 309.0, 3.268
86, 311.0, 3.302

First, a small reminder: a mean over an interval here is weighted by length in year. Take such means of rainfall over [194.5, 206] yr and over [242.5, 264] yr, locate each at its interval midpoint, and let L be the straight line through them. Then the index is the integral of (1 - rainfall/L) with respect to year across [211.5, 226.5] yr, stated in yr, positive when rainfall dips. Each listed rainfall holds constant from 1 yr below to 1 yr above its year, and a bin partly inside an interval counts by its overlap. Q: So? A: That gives 1.1 yr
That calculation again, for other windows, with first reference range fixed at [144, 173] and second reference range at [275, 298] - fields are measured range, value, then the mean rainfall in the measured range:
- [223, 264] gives 3.12 yr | 2.94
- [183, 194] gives 1.48 yr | 2.95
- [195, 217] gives 2.29 yr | 2.99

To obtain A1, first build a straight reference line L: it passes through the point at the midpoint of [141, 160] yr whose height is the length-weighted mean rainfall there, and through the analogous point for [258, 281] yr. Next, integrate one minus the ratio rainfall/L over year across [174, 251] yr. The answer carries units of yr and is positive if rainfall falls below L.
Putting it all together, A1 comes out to 8.8 yr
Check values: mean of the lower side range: 3.75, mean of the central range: 2.95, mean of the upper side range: 2.94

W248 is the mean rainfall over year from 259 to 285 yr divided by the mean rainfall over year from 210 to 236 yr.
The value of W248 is 1.0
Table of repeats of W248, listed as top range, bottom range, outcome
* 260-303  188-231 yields 1.02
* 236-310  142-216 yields 0.92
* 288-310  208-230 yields 1.07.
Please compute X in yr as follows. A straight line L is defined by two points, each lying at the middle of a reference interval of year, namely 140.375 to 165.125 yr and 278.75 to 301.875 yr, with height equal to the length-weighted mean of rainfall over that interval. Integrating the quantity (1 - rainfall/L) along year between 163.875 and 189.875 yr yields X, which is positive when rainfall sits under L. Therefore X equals 3.5 yr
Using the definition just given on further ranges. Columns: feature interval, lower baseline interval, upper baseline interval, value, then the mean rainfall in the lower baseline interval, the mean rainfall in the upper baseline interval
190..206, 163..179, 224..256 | 0.4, 3.16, 2.93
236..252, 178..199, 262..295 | 0.2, 2.95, 2.98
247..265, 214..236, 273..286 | -0.6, 2.84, 3.02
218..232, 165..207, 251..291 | 0.6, 3.05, 2.98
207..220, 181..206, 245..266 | 0.6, 2.99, 3.04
